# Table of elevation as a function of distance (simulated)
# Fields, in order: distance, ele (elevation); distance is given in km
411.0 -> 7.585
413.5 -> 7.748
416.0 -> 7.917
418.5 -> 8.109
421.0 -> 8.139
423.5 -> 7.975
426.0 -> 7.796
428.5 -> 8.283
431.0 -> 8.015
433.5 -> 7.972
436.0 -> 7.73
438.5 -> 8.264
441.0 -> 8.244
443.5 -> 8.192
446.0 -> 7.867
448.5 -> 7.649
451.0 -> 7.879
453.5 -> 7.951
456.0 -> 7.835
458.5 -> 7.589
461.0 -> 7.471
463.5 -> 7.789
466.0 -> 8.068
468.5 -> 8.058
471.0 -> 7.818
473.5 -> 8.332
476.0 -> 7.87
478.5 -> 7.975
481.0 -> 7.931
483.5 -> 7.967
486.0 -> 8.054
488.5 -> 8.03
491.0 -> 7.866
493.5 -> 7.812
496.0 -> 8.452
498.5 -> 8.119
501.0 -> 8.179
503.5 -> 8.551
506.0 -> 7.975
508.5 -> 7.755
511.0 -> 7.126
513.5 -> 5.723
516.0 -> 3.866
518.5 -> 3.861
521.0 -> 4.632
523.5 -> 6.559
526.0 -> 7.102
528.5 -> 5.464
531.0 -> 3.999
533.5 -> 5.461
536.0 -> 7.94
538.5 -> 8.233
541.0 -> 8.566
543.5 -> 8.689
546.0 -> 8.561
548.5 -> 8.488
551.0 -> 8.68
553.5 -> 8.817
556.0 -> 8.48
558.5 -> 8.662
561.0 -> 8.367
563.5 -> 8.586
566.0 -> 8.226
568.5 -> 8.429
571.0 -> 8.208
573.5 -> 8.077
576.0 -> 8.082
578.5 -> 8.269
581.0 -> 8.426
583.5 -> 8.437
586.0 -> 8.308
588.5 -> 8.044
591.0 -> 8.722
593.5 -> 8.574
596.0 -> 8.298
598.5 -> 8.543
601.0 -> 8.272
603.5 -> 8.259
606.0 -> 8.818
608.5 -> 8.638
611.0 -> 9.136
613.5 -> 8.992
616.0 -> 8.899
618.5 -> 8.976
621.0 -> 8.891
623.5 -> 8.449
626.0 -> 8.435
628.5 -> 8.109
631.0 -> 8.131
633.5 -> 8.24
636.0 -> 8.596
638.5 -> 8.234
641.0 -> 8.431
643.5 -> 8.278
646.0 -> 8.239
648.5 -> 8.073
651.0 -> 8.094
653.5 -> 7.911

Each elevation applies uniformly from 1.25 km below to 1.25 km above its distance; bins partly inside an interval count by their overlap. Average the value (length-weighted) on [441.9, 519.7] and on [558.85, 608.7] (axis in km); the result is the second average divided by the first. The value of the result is 1.10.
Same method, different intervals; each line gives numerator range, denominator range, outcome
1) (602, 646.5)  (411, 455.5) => 1.07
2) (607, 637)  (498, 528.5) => 1.32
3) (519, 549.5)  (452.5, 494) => 0.87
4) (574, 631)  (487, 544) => 1.23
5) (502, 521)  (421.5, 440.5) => 0.79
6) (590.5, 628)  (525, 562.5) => 1.12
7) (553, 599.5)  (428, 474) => 1.06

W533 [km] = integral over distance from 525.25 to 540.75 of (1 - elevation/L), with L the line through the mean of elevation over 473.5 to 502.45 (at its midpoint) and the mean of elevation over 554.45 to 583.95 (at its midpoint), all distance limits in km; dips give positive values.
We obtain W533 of 3.3 km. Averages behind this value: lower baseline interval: 8.04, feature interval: 6.48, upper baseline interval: 8.36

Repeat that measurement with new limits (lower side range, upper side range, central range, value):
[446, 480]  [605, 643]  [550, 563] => -0.5 km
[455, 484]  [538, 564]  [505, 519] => 3.6 km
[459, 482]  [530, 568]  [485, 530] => 5.8 km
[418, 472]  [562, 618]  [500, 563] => 8.1 km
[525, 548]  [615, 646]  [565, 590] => -1.7 km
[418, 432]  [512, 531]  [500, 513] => -4.8 km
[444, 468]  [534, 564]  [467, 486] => -0.1 km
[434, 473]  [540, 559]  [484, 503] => 0.3 km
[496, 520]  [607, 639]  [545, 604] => -4.2 km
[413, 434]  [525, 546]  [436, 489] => -1.9 km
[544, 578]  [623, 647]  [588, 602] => -0.1 km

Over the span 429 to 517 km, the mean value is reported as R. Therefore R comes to 7.79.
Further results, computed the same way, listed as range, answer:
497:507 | 8.22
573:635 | 8.49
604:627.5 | 8.78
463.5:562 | 7.49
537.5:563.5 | 8.56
